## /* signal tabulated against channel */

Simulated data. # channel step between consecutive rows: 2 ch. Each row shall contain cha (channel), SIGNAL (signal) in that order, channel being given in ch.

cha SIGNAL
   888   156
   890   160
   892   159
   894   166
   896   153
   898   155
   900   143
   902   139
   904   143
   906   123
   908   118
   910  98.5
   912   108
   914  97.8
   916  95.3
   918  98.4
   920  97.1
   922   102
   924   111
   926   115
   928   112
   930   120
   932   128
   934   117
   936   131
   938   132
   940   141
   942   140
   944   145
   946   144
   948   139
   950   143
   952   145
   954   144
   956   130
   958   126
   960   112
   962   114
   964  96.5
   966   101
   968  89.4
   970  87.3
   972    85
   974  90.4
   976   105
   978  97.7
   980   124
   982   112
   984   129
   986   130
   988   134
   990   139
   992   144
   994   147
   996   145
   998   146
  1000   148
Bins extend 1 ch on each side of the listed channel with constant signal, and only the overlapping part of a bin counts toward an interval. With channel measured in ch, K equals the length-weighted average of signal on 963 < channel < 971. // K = 93.5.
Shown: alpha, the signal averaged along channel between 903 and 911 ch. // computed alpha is 121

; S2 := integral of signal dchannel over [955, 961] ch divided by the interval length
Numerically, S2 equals 123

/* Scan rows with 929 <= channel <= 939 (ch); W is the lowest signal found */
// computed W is 117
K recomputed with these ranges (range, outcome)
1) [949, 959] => 138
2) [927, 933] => 120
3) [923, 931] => 114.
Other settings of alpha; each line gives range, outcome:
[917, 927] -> 105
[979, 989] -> 126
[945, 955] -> 143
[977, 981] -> 111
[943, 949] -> 143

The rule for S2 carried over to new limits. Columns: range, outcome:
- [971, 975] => 87.7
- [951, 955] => 144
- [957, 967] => 110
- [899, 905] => 142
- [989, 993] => 142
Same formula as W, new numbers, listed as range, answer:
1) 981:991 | 112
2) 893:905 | 139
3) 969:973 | 85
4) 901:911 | 98.5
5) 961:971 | 87.3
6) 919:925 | 97.1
